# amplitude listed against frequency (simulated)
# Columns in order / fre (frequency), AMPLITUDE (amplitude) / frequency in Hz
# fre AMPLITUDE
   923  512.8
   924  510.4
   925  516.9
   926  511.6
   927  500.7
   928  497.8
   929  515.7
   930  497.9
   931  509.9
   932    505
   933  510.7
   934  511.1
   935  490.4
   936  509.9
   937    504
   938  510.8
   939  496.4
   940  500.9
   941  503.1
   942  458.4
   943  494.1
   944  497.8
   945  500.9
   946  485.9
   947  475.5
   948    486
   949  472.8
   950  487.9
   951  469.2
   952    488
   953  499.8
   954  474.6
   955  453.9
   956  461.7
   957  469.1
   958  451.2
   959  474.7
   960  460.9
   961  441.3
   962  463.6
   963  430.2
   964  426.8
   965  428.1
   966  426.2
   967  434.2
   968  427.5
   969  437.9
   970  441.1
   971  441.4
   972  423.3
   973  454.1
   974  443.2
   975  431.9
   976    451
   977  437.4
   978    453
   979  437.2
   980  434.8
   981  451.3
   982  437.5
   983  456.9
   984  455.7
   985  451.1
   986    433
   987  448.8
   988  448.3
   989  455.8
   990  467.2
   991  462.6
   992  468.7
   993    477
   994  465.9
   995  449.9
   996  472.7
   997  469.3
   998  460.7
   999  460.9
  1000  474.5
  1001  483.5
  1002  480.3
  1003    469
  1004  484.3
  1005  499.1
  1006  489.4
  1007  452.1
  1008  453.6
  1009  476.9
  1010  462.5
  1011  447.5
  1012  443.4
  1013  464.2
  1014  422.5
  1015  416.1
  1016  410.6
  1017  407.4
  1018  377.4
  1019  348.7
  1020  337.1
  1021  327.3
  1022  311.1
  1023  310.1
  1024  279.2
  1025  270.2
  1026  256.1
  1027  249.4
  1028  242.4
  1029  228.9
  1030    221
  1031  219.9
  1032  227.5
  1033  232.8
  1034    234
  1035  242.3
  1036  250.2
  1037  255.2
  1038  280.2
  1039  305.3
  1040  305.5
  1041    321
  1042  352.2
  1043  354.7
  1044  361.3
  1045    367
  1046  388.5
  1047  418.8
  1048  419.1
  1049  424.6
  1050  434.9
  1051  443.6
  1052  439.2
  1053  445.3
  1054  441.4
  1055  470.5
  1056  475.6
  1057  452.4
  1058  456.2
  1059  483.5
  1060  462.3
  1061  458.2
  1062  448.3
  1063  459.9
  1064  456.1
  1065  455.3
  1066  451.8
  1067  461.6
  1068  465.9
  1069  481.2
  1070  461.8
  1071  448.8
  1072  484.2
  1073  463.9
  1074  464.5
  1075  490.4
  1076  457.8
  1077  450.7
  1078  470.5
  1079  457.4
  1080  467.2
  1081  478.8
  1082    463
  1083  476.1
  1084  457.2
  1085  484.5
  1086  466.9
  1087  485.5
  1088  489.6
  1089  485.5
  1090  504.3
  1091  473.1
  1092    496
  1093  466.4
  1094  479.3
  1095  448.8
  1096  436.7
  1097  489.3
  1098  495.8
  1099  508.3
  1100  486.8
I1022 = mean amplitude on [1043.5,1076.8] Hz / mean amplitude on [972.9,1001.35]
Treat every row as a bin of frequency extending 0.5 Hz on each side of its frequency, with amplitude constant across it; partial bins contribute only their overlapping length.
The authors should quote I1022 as 0.99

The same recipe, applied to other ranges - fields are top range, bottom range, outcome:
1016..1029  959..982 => 0.70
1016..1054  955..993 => 0.73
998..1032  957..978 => 0.87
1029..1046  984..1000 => 0.62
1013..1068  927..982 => 0.78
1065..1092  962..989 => 1.07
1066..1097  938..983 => 1.02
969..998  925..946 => 0.90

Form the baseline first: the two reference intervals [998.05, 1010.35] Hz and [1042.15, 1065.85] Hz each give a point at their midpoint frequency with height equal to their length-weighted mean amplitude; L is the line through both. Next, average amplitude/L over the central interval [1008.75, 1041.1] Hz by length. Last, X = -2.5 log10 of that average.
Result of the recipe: 0.39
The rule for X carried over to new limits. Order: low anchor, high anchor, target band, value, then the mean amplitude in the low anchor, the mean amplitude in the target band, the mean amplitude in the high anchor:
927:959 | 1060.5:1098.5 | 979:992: 0.08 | 490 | 450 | 469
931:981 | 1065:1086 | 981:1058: 0.19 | 467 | 393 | 467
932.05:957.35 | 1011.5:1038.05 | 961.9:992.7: -0.08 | 489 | 444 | 307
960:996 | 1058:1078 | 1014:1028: 0.34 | 446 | 331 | 463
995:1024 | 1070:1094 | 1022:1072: 0.22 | 430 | 369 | 473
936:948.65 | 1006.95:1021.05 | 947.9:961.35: 0.02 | 493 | 471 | 418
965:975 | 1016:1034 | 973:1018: -0.24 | 436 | 454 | 287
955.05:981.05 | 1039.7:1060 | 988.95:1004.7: -0.09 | 444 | 470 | 415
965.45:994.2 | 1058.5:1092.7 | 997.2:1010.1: -0.05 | 446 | 473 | 469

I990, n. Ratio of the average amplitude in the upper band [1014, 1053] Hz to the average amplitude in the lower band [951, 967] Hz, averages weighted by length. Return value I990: 0.71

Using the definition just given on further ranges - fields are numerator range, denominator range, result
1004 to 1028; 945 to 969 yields 0.84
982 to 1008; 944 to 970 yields 1.01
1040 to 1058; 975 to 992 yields 0.91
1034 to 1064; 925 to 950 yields 0.79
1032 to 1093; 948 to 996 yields 0.94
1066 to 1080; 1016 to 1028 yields 1.47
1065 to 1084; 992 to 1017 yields 1.01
